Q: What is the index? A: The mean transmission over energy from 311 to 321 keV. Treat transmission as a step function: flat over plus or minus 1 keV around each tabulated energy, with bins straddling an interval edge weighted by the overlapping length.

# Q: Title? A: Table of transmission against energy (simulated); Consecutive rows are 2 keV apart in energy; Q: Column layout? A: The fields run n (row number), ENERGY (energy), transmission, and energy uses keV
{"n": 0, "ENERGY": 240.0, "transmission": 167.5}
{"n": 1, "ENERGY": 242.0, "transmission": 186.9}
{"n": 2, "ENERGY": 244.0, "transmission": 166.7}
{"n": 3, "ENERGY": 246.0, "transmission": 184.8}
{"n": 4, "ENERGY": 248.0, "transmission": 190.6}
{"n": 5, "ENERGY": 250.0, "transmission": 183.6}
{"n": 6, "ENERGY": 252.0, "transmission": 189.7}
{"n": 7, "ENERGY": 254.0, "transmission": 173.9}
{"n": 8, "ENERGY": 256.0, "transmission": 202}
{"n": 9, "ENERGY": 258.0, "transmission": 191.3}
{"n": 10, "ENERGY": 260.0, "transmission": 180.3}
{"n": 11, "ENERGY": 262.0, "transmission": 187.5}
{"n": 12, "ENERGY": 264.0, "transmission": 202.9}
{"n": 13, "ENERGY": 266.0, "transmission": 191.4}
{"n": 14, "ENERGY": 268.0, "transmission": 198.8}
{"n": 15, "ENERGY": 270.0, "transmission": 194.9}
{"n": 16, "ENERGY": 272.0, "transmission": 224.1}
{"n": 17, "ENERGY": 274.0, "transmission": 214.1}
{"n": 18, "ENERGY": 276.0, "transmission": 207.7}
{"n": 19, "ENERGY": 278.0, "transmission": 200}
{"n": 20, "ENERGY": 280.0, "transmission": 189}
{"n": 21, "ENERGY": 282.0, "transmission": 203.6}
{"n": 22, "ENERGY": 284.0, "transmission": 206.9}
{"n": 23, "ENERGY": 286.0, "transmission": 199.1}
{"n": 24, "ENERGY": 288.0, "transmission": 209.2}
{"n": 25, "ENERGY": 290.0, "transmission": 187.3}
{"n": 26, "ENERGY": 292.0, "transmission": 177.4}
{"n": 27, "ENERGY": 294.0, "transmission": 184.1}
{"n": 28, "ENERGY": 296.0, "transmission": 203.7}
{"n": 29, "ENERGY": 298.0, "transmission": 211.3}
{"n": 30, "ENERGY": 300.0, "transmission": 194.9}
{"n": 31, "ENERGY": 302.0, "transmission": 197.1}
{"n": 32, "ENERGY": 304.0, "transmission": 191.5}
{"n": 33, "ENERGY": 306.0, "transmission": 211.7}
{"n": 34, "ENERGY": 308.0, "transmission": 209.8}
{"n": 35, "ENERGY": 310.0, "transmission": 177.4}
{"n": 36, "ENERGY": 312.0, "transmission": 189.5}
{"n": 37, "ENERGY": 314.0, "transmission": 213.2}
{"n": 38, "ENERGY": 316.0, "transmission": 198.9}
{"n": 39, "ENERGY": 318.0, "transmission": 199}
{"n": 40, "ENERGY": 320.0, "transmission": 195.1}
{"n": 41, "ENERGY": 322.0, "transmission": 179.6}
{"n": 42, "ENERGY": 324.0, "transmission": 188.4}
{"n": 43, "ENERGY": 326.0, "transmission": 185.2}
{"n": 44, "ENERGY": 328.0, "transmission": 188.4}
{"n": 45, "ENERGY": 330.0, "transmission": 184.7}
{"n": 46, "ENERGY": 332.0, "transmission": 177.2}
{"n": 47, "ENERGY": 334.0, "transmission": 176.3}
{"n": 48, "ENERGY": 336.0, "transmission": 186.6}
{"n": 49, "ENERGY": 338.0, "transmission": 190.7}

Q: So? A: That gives 199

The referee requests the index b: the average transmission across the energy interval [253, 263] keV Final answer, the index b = 187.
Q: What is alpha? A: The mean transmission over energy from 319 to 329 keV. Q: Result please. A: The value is 187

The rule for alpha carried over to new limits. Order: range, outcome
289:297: 188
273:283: 203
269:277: 210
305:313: 197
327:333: 183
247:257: 188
